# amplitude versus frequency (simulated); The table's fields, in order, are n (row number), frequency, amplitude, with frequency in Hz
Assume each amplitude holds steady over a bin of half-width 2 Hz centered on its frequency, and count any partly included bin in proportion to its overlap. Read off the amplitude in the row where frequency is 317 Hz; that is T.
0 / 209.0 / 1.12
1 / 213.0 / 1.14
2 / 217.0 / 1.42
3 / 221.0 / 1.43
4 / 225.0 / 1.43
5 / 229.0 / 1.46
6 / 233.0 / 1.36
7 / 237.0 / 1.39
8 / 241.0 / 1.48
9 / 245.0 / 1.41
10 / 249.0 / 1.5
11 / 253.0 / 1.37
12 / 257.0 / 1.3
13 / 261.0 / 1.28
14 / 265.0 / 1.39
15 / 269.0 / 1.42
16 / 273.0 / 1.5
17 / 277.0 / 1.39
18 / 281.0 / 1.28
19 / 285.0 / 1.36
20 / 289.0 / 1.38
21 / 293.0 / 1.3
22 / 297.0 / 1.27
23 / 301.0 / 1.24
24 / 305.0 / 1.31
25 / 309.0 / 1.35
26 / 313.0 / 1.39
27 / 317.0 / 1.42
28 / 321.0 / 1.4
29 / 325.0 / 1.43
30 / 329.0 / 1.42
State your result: 1.42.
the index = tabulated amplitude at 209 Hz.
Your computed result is 1.12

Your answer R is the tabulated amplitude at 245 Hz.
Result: 1.41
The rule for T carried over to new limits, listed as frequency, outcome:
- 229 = 1.46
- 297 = 1.27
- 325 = 1.43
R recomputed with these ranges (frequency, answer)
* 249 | 1.5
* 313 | 1.39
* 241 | 1.48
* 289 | 1.38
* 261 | 1.28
